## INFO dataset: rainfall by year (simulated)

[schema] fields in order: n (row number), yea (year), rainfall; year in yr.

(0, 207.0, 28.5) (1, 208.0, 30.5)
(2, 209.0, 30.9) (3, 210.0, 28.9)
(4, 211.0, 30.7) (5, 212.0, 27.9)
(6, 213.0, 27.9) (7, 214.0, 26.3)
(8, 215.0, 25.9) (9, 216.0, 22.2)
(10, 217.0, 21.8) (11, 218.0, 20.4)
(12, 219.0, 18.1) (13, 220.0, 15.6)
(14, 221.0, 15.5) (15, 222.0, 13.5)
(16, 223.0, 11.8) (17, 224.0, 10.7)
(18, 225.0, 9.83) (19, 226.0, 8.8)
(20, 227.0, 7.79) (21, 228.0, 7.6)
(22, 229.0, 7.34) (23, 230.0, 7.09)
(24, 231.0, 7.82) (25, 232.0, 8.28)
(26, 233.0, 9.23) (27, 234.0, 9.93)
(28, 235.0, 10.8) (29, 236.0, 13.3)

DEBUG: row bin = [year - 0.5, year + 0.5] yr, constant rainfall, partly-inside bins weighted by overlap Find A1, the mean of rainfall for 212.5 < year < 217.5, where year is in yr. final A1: 24.8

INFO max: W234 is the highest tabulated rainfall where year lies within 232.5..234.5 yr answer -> 9.93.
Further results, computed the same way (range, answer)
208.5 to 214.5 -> 30.9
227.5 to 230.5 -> 7.6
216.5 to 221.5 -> 21.8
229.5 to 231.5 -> 7.82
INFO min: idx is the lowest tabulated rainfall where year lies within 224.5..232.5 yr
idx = 7.09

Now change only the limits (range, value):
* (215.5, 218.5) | 20.4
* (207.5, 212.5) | 27.9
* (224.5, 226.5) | 8.8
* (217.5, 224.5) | 10.7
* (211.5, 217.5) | 21.8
